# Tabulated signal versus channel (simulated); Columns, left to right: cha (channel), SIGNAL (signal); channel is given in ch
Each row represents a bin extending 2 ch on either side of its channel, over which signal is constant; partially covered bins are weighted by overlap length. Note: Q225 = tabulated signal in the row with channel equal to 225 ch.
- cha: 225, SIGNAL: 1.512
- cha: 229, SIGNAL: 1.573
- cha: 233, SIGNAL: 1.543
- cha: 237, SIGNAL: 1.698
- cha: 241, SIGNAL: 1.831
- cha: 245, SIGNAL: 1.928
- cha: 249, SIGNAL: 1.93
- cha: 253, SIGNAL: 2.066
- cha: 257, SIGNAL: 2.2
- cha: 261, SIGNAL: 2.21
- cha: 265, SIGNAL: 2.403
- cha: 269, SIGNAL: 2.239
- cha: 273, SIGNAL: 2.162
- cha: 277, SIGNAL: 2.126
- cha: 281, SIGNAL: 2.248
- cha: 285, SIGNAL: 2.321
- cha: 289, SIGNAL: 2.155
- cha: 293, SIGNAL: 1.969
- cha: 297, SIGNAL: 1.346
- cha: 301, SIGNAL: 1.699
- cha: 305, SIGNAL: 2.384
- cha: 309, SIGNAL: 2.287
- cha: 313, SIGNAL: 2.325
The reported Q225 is 1.512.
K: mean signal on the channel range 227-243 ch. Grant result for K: 1.66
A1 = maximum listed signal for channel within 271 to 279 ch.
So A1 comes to 2.162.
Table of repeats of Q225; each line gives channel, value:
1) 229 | 1.573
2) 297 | 1.346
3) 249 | 1.93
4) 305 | 2.384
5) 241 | 1.831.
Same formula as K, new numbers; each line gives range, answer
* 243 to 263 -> 2.07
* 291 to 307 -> 1.85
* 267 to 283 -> 2.19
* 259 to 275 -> 2.25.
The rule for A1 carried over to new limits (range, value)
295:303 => 1.699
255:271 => 2.403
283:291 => 2.321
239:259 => 2.2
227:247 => 1.928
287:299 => 2.155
